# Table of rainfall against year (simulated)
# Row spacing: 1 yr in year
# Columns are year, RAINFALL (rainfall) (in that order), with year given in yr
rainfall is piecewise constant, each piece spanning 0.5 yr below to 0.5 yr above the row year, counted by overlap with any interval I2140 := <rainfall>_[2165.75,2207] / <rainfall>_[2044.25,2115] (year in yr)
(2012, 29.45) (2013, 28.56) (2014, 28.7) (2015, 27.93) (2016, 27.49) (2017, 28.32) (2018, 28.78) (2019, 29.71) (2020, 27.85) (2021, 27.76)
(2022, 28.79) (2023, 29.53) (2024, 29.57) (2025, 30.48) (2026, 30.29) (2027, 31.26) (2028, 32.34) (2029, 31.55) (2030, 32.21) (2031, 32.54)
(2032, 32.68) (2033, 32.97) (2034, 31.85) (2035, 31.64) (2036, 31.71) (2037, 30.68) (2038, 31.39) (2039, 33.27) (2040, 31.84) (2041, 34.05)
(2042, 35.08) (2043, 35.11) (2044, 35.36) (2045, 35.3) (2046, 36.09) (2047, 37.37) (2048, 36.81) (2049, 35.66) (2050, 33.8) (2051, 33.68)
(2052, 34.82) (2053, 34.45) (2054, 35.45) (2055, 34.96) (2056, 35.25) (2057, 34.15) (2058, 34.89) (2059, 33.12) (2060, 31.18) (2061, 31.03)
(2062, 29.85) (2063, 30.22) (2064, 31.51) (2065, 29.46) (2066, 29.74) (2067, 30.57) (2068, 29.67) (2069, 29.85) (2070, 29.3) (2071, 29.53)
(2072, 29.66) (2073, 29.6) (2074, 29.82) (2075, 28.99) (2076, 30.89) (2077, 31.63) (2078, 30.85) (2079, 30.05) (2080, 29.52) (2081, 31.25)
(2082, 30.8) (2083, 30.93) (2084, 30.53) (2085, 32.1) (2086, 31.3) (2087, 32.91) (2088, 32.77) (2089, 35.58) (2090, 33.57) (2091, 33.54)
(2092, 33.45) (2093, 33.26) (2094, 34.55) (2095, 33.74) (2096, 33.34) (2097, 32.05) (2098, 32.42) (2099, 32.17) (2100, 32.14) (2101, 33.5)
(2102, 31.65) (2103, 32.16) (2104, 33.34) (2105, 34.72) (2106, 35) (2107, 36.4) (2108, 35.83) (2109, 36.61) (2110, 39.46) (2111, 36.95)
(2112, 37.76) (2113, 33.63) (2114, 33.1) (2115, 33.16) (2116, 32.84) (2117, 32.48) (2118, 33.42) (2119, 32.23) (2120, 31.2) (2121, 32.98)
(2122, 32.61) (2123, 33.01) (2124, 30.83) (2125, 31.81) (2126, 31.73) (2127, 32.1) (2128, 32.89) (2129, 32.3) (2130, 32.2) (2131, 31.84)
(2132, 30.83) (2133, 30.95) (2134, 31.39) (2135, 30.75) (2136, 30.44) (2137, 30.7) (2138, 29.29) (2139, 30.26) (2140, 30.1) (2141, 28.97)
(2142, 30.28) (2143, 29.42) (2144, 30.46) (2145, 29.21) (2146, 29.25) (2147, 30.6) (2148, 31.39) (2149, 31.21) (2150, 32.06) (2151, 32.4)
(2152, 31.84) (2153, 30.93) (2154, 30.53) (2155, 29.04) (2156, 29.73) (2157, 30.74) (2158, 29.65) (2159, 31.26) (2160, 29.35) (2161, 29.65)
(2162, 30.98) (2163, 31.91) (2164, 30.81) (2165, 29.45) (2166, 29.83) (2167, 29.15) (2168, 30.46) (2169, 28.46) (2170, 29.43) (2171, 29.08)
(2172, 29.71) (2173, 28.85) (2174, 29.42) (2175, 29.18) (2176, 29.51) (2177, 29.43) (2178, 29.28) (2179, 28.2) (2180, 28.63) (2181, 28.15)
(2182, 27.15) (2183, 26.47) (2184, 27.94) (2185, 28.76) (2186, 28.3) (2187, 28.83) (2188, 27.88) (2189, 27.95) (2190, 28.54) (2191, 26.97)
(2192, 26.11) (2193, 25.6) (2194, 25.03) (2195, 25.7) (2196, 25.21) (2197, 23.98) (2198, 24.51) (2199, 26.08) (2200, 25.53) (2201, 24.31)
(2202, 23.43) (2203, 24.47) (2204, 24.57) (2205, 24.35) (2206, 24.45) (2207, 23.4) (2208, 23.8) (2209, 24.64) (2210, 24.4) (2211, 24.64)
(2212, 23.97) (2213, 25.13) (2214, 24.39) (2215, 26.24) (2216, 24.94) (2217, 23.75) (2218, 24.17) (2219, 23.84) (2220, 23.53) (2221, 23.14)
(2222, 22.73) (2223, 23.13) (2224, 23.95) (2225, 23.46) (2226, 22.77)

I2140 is 0.83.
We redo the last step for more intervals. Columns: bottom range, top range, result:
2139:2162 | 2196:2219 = 0.81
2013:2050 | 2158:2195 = 0.90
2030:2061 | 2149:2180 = 0.89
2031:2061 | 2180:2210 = 0.77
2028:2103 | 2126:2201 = 0.90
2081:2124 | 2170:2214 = 0.80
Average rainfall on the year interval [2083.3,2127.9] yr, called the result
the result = 33.4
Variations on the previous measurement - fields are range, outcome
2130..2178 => 30.2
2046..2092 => 32.1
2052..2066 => 32.7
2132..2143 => 30.3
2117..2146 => 31.2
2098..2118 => 34.3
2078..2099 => 32.3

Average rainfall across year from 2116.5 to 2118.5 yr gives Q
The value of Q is 33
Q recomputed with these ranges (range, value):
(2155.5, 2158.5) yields 30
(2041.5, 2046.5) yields 35.4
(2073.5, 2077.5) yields 30.3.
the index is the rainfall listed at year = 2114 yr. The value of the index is 33.1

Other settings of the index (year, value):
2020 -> 27.85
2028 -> 32.34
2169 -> 28.46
